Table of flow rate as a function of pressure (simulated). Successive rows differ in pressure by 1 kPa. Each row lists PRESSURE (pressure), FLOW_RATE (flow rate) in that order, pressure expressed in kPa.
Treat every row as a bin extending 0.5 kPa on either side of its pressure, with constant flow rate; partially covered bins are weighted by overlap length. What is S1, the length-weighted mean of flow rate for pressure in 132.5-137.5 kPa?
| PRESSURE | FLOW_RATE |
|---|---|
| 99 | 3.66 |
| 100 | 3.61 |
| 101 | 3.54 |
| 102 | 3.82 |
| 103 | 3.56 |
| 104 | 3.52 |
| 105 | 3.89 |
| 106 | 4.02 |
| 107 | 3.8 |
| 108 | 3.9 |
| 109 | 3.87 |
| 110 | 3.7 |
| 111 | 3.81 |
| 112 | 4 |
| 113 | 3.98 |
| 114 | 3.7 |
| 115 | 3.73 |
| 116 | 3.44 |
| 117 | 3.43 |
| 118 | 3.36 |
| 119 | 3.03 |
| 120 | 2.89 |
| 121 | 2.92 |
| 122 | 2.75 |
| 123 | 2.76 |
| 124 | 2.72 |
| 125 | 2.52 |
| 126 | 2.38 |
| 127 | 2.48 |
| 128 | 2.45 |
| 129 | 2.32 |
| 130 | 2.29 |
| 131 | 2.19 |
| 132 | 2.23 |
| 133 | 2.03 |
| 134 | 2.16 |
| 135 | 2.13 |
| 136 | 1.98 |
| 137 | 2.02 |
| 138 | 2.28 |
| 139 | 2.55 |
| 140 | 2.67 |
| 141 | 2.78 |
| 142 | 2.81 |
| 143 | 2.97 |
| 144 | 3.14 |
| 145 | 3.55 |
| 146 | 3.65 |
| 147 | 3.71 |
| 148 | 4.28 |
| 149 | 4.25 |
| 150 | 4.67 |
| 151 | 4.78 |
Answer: 2.06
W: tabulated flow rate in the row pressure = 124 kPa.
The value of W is 2.72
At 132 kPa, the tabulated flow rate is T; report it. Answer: 2.23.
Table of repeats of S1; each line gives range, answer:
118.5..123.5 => 2.87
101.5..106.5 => 3.76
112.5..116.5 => 3.71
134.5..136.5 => 2.05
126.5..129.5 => 2.42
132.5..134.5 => 2.09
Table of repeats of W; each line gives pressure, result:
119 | 3.03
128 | 2.45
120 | 2.89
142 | 2.81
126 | 2.38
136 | 1.98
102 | 3.82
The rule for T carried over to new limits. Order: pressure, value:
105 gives 3.89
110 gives 3.7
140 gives 2.67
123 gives 2.76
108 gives 3.9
